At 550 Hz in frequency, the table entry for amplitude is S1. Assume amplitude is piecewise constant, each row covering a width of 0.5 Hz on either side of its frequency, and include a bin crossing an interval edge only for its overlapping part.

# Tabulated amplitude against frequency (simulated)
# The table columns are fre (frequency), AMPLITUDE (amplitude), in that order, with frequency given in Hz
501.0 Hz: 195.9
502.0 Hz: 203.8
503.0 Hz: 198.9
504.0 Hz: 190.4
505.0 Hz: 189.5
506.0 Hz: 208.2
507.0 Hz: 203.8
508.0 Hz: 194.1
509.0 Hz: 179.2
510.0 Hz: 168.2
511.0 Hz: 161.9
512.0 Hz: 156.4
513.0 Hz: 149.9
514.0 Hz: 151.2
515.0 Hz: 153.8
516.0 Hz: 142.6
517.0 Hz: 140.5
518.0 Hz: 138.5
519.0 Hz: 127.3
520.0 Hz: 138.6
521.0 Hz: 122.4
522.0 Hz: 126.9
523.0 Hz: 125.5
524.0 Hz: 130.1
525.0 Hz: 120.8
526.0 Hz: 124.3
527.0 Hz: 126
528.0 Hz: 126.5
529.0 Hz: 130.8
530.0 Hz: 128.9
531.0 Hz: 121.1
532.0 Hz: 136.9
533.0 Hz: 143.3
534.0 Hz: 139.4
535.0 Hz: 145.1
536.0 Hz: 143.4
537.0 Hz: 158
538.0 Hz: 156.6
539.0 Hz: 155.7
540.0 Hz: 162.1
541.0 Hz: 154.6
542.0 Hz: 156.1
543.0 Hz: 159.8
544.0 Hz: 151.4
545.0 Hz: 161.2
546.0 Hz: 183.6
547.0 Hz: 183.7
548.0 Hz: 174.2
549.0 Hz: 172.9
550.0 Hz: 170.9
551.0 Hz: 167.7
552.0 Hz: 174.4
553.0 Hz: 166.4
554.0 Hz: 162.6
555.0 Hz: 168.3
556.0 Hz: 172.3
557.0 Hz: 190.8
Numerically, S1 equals 170.9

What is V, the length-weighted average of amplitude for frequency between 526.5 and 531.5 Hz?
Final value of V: 127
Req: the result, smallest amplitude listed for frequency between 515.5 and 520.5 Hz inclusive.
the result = 127.3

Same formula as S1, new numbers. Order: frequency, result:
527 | 126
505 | 189.5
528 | 126.5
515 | 153.8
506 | 208.2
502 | 203.8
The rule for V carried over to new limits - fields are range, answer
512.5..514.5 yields 151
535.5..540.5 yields 155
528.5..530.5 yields 130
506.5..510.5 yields 186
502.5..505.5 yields 193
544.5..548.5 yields 176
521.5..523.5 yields 126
